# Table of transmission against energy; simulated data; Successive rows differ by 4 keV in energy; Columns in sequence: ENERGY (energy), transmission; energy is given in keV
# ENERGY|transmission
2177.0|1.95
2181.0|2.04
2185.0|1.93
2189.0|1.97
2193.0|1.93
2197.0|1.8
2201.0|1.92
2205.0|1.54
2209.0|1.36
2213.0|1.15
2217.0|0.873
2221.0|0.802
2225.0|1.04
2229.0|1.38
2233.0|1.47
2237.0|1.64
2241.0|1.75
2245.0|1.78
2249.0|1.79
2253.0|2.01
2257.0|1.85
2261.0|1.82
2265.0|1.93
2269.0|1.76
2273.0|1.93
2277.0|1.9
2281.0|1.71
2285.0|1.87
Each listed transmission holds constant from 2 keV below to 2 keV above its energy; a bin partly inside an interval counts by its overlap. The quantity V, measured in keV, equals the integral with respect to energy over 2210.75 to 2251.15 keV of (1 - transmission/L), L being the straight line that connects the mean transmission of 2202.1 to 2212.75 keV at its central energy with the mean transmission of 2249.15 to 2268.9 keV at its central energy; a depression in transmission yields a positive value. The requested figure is 7.0 keV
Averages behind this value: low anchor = 1.44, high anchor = 1.88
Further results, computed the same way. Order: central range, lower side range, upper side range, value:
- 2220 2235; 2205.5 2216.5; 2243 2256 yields 3.2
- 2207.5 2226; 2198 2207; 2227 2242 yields 6.9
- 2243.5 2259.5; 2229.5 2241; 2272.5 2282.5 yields -1.8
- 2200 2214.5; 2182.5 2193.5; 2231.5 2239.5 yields 2.6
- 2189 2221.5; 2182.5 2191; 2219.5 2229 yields 0.9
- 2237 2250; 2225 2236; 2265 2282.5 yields -2.0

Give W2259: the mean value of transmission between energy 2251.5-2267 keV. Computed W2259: 1.9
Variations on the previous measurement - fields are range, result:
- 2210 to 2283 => 1.58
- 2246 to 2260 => 1.87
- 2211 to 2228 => 0.991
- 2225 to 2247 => 1.55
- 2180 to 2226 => 1.53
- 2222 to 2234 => 1.24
